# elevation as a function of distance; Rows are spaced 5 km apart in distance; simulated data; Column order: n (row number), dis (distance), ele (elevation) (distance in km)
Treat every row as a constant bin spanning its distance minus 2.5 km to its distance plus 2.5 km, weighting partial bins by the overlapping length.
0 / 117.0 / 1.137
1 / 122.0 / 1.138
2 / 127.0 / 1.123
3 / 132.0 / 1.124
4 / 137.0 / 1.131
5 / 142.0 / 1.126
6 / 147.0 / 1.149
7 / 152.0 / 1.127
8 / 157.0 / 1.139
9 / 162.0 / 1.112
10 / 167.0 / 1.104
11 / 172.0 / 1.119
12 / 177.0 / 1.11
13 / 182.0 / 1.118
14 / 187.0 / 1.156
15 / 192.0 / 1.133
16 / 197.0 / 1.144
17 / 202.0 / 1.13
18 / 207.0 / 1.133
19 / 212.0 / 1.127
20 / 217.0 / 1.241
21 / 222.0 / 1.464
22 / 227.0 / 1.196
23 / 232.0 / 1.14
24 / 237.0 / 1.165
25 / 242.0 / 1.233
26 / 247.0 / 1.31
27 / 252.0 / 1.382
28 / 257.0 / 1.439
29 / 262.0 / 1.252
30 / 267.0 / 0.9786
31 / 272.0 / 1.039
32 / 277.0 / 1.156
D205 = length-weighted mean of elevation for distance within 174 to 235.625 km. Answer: 1.17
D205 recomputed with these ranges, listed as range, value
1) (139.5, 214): 1.13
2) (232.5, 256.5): 1.28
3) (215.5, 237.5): 1.25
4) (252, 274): 1.2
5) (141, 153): 1.14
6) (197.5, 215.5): 1.14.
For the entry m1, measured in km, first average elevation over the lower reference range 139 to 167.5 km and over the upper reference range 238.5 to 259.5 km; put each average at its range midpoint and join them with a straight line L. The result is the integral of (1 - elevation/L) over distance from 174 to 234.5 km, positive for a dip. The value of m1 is 3.1 km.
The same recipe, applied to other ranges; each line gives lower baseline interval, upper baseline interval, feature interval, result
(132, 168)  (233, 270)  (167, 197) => 1.0 km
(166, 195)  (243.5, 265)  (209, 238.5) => 0.5 km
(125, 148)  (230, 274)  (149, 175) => 0.6 km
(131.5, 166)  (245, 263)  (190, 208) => 1.5 km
